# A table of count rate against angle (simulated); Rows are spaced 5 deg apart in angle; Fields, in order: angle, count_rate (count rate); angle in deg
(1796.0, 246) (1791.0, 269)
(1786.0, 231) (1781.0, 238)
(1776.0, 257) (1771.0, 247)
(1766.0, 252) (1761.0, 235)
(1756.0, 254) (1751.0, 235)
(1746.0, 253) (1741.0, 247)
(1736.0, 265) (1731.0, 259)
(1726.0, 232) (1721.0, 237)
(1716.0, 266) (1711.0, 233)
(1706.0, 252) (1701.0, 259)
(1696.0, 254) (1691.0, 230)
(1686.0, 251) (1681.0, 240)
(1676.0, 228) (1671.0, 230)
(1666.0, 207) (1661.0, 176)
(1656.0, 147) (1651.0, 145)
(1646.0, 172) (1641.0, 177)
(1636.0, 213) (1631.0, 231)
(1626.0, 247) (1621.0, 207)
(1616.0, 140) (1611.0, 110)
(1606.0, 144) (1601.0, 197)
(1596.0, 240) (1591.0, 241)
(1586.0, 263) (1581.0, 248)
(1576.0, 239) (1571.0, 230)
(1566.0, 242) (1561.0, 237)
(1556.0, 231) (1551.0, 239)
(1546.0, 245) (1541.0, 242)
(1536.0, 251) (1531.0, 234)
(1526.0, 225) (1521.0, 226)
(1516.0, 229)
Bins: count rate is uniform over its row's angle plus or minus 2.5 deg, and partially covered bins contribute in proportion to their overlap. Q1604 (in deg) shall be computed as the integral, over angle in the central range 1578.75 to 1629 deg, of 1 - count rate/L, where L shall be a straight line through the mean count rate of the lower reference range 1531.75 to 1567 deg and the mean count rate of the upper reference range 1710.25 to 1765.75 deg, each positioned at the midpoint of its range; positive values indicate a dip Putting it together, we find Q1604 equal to 8.0 deg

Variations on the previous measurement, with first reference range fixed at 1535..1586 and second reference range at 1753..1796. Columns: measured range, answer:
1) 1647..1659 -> 4.6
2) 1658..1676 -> 2.8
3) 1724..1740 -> -0.4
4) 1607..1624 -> 6.2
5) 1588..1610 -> 3.8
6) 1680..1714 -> -0.1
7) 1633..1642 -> 1.6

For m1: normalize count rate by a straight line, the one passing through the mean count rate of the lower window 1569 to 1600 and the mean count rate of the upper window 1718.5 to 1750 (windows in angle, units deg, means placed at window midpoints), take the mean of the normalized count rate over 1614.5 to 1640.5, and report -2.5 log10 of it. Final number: 0.172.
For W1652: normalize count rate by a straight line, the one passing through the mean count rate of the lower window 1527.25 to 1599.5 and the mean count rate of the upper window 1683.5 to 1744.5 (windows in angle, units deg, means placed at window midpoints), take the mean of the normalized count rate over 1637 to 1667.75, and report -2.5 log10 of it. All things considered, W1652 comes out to 0.39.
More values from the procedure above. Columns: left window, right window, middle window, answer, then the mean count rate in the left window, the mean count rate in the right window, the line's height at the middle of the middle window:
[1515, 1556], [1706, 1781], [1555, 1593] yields -0.02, 236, 248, 238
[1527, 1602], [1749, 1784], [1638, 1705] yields 0.16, 239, 245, 242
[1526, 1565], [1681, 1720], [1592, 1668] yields 0.30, 239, 248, 244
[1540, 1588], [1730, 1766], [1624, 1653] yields 0.23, 241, 249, 245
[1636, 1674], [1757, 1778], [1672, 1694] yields -0.19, 182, 248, 198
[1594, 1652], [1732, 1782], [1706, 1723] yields -0.08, 186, 249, 229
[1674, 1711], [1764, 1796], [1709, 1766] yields 0.00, 244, 249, 247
